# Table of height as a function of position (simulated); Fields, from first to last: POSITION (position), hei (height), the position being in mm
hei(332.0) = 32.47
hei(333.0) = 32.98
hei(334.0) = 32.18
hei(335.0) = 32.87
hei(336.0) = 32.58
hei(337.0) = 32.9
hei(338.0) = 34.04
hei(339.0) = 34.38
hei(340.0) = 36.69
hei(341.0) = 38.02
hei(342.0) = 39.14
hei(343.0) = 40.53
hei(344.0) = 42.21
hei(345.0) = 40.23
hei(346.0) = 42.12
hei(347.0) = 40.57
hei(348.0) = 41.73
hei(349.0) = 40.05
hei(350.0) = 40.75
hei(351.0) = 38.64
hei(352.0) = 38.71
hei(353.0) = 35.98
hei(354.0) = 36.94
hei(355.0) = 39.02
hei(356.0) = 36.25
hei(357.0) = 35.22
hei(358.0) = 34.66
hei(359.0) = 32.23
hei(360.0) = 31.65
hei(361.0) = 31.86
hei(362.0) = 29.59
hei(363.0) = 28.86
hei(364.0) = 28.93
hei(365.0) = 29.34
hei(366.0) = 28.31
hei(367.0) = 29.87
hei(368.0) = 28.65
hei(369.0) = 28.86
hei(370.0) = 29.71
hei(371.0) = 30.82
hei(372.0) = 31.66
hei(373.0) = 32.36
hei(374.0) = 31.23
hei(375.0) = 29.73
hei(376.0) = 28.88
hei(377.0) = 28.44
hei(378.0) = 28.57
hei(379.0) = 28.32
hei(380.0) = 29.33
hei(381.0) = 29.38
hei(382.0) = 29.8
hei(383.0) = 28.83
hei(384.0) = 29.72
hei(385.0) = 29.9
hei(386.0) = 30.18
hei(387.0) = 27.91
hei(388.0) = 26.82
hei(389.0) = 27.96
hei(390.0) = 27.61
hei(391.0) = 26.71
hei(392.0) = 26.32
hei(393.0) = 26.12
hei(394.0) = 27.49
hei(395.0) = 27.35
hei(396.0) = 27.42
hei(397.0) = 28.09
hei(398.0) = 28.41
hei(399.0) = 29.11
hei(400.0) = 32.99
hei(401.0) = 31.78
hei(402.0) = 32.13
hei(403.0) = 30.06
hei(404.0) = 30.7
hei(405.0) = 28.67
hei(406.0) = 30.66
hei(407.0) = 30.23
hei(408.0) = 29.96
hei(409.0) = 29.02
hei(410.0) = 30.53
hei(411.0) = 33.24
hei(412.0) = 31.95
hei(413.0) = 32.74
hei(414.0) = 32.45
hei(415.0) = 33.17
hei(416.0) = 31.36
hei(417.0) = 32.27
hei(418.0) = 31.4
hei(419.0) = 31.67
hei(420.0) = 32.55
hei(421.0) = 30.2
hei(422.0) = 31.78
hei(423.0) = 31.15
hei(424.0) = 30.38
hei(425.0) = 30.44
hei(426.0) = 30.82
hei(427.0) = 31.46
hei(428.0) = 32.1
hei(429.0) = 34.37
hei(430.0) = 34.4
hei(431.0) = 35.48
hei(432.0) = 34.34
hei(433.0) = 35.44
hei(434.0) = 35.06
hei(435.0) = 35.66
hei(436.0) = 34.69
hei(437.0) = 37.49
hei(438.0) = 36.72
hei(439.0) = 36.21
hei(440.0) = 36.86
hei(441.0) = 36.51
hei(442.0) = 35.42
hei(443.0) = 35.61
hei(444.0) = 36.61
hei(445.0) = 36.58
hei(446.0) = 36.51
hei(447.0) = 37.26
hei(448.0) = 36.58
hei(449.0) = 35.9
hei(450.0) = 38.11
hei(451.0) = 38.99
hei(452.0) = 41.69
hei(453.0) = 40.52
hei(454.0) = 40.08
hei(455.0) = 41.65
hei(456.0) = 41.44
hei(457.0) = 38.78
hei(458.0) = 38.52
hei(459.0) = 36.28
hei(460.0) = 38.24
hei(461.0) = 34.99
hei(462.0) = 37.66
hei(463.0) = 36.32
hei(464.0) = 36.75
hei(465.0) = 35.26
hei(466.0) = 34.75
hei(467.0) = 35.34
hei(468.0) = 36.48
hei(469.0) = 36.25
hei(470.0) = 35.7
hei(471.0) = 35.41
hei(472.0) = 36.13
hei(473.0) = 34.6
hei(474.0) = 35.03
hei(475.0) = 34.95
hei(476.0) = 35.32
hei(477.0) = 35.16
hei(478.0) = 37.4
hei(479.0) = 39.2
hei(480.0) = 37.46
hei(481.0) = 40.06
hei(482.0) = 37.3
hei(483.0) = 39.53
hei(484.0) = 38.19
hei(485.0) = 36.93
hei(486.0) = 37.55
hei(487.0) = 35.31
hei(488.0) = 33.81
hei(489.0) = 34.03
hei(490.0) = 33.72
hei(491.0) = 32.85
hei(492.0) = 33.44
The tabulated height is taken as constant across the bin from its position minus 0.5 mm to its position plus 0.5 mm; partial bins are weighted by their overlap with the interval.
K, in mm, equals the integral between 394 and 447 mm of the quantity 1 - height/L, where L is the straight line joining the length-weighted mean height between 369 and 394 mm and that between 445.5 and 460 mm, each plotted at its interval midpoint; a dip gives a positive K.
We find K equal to 2.8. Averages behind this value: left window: 29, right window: 38.7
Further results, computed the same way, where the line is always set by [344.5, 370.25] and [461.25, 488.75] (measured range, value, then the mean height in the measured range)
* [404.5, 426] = 2.59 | 31.2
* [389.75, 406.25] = 2.96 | 28.9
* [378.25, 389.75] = 2.01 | 28.9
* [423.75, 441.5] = 0.67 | 34.4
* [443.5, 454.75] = -0.67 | 38.2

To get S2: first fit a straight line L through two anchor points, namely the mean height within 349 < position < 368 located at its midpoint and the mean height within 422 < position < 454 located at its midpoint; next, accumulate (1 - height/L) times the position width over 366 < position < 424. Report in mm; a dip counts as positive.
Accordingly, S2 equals 7.8 mm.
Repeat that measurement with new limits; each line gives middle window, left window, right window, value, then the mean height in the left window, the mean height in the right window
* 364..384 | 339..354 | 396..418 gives 3.3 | 39.4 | 30.9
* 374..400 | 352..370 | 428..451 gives 3.9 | 32.2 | 36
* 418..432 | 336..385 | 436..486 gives 1.5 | 33.6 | 37.1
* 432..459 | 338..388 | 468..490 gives -1.5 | 33.3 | 36.4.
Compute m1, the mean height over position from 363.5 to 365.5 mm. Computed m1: 29.1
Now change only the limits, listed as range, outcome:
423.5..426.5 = 30.5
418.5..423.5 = 31.5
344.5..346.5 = 41.2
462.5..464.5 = 36.5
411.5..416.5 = 32.3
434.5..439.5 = 36.2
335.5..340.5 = 34.1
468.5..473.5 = 35.6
